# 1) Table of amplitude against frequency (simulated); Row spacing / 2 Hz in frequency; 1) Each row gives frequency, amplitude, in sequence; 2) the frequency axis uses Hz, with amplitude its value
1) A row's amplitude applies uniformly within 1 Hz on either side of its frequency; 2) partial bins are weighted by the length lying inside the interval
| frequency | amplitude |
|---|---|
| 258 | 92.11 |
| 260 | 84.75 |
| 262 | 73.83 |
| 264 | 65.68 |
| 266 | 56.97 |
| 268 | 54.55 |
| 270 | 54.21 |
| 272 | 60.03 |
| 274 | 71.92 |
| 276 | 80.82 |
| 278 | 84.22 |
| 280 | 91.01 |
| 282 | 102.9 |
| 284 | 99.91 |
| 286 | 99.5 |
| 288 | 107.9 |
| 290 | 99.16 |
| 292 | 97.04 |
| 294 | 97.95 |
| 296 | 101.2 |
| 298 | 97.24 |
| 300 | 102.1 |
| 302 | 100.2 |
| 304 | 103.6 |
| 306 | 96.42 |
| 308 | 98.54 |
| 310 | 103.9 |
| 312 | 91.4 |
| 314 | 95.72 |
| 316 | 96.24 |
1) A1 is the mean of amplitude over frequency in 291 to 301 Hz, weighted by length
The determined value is 99.1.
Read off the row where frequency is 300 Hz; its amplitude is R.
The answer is 102.1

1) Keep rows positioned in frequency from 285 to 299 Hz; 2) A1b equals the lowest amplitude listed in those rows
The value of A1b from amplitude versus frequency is 97.04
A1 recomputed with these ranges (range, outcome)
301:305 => 102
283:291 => 102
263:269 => 59.1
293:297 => 99.6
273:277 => 76.4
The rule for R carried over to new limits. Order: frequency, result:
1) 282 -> 102.9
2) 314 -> 95.72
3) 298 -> 97.24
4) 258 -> 92.11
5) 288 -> 107.9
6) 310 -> 103.9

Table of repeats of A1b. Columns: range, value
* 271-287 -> 60.03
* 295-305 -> 97.24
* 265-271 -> 54.21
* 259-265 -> 65.68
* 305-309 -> 96.42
